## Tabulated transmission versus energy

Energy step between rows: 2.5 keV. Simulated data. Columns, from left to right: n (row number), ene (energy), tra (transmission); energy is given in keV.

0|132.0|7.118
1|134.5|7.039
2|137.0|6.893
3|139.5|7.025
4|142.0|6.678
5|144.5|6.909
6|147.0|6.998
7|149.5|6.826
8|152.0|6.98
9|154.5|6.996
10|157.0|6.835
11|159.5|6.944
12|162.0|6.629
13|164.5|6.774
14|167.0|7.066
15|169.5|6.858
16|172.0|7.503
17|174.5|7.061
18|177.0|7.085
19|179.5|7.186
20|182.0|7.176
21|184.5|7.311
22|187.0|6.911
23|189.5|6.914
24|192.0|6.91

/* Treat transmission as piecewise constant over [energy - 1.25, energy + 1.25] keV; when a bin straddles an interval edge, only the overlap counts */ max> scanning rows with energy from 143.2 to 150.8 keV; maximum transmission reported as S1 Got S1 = 6.998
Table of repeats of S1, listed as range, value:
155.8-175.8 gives 7.503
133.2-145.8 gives 7.039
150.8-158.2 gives 6.996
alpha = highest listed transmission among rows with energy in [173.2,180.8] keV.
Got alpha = 7.186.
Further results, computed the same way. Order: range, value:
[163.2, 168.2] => 7.066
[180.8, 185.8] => 7.311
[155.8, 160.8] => 6.944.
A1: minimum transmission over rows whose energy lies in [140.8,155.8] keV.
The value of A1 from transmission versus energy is 6.678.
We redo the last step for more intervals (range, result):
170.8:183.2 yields 7.061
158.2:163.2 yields 6.629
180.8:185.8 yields 7.176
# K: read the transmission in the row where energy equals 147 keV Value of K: 6.998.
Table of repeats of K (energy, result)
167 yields 7.066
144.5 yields 6.909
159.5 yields 6.944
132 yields 7.118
